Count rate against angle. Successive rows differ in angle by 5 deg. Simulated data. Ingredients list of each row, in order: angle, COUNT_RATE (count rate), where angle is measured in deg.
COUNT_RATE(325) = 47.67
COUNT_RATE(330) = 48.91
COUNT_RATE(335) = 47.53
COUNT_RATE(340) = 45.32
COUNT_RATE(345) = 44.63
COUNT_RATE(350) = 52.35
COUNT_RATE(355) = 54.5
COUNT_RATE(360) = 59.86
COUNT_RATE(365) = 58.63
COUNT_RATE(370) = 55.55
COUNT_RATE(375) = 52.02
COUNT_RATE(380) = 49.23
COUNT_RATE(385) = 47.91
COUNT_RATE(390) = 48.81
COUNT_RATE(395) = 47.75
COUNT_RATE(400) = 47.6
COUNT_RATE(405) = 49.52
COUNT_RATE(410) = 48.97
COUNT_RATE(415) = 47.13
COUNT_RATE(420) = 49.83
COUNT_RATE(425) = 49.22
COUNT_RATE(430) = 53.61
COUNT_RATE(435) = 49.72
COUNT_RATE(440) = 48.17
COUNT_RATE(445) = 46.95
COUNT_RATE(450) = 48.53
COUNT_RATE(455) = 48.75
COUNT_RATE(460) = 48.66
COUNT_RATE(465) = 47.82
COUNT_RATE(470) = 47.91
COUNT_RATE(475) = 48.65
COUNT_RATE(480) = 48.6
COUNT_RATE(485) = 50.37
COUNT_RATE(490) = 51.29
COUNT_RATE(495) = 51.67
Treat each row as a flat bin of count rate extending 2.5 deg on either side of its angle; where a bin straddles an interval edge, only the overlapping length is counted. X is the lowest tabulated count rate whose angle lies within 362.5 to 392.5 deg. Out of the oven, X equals 47.91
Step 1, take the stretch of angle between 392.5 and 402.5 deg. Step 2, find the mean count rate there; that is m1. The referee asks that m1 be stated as 47.7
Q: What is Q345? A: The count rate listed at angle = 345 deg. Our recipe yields 44.63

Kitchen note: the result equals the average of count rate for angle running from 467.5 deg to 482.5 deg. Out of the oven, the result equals 48.4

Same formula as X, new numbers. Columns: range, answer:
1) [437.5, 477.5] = 46.95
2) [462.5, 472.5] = 47.82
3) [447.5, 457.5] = 48.53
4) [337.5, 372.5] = 44.63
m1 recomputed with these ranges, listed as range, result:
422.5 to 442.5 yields 50.2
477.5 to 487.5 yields 49.5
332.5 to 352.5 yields 47.5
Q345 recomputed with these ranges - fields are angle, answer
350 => 52.35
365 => 58.63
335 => 47.53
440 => 48.17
